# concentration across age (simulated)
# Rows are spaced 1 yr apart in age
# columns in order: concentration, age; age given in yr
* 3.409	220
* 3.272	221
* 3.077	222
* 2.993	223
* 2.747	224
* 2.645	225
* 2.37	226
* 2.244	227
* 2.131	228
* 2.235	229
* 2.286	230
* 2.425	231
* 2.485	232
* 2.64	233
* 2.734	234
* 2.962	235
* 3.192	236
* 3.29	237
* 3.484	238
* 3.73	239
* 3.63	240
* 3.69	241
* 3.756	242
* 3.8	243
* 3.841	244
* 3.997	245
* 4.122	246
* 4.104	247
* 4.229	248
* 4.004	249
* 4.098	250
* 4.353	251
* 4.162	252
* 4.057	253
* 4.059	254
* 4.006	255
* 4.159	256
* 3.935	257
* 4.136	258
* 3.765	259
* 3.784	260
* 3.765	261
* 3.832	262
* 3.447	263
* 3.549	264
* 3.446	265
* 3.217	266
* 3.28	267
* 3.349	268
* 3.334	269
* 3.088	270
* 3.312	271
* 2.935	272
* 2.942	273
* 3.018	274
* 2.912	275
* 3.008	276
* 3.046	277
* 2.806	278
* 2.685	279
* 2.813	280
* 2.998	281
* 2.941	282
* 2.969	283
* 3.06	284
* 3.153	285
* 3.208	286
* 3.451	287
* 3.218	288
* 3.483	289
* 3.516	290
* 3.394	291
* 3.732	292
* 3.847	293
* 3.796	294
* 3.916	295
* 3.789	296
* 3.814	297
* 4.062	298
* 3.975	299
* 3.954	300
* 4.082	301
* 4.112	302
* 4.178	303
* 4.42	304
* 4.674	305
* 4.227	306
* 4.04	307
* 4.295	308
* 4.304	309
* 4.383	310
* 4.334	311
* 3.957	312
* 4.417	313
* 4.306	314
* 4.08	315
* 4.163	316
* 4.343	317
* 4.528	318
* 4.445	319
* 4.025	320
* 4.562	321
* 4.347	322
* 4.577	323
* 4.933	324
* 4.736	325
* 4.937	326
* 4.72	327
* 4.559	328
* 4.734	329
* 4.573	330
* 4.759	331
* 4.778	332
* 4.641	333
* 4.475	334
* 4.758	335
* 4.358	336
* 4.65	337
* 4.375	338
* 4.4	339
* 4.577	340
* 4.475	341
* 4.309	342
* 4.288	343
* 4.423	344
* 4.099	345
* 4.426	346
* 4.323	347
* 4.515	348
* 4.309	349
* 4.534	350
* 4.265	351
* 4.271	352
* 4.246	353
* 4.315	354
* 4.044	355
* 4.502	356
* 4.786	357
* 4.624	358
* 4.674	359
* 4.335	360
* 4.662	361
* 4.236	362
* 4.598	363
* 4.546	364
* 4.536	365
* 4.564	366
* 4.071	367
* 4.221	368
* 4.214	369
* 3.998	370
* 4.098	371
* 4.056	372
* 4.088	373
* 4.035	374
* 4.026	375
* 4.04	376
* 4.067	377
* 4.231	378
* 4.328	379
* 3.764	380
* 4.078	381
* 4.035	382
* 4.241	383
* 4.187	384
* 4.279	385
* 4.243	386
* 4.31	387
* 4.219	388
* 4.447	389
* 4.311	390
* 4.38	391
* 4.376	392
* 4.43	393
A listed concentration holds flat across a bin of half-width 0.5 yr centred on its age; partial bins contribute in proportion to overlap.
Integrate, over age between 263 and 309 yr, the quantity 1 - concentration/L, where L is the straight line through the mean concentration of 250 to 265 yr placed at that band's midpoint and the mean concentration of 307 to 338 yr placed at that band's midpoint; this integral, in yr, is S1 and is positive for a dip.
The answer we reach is 7.5 yr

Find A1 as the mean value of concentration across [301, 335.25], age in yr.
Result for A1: 4.44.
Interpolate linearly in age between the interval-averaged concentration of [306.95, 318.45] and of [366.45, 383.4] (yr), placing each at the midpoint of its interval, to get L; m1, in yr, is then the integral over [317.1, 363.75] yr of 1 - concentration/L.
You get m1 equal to -3.3 yr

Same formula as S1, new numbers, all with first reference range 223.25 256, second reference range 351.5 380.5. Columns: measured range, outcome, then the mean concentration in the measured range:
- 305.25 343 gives -4.56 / 4.46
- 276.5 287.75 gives 2.02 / 3.02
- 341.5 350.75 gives -0.49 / 4.36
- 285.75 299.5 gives 0.32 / 3.67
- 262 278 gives 1.72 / 3.2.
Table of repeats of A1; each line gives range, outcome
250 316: 3.67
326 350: 4.51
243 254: 4.08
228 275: 3.49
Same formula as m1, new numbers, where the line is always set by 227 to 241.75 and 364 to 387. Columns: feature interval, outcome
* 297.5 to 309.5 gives -2.3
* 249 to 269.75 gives -4.3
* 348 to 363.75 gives -1.7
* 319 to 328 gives -2.2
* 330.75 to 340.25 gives -1.9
